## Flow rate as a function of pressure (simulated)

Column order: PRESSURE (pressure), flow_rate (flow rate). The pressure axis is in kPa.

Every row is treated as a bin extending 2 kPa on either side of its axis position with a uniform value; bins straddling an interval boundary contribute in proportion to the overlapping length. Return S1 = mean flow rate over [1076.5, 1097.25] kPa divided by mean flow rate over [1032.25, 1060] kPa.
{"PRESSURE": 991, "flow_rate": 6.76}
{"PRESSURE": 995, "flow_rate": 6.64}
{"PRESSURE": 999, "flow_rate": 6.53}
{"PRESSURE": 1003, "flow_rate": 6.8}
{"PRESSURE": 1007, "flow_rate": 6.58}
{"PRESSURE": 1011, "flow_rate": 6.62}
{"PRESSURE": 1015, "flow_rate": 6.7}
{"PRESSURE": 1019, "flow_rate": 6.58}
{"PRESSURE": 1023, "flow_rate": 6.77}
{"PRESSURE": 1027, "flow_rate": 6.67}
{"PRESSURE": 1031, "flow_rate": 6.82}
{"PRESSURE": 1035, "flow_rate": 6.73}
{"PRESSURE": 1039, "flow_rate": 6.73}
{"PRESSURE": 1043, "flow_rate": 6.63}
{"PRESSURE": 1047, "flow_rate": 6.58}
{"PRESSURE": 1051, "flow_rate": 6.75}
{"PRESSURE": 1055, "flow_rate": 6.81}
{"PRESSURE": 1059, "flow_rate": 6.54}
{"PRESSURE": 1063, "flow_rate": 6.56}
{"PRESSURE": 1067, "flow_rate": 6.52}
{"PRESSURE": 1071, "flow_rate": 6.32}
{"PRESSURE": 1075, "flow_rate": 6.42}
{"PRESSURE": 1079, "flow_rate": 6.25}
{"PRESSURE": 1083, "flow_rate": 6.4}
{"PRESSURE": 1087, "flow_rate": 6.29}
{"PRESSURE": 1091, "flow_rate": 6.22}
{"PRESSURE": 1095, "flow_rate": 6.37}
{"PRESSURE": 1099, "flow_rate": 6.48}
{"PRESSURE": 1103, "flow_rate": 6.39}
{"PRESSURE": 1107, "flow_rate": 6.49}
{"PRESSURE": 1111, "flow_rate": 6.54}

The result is 0.94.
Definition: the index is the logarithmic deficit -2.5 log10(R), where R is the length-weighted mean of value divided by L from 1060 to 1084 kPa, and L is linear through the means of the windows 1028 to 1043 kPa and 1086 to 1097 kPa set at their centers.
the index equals 0.01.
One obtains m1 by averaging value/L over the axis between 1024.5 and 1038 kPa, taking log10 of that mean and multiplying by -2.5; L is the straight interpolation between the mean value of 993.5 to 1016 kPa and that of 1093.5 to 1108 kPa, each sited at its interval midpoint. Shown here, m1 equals -0.025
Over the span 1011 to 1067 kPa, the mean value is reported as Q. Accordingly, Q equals 6.67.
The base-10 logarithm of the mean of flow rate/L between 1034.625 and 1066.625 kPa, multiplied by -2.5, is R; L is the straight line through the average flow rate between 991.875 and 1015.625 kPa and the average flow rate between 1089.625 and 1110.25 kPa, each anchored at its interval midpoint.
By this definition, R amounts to -0.02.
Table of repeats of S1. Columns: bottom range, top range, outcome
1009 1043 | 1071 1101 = 0.95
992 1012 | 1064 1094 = 0.96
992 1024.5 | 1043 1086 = 0.98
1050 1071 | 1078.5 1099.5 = 0.96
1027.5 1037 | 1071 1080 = 0.94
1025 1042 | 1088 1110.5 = 0.95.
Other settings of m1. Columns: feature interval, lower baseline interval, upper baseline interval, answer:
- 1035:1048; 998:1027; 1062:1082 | -0.021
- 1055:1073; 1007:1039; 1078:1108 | -0.004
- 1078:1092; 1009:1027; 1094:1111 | 0.033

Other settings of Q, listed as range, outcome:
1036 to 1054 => 6.68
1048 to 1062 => 6.68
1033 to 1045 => 6.7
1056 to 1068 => 6.56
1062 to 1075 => 6.45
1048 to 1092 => 6.47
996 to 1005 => 6.66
